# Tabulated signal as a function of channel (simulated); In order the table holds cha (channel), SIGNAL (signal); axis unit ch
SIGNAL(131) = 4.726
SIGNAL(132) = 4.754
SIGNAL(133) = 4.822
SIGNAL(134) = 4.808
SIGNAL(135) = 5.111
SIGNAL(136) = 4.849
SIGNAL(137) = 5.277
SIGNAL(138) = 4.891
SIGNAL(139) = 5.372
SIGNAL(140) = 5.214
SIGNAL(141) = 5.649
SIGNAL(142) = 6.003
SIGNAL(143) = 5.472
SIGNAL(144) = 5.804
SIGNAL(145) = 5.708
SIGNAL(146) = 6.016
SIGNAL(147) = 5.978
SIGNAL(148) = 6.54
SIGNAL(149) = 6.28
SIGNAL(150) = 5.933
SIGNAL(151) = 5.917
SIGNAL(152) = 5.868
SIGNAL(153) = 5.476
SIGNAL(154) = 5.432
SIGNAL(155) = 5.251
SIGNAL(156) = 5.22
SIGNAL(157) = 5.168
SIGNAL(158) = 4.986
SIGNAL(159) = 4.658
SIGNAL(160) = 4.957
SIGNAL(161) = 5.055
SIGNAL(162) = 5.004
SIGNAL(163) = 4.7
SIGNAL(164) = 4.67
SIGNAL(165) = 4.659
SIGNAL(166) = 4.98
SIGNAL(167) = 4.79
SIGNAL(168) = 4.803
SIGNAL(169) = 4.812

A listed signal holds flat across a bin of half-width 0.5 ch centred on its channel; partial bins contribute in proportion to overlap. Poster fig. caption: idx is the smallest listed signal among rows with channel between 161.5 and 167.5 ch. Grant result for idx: 4.659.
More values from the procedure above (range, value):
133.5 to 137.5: 4.808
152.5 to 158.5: 4.986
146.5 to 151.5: 5.917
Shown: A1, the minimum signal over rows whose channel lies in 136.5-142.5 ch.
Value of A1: 4.891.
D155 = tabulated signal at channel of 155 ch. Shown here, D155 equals 5.251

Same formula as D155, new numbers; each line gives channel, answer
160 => 4.957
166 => 4.98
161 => 5.055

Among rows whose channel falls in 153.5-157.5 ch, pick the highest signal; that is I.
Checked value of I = 5.432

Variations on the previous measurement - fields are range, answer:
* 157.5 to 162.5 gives 5.055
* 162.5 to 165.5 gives 4.7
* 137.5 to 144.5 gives 6.003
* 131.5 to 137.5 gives 5.277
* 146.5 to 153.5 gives 6.54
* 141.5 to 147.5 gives 6.016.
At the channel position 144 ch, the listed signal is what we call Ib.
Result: 5.804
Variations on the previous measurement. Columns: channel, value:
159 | 4.658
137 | 5.277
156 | 5.22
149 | 6.28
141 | 5.649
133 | 4.822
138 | 4.891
